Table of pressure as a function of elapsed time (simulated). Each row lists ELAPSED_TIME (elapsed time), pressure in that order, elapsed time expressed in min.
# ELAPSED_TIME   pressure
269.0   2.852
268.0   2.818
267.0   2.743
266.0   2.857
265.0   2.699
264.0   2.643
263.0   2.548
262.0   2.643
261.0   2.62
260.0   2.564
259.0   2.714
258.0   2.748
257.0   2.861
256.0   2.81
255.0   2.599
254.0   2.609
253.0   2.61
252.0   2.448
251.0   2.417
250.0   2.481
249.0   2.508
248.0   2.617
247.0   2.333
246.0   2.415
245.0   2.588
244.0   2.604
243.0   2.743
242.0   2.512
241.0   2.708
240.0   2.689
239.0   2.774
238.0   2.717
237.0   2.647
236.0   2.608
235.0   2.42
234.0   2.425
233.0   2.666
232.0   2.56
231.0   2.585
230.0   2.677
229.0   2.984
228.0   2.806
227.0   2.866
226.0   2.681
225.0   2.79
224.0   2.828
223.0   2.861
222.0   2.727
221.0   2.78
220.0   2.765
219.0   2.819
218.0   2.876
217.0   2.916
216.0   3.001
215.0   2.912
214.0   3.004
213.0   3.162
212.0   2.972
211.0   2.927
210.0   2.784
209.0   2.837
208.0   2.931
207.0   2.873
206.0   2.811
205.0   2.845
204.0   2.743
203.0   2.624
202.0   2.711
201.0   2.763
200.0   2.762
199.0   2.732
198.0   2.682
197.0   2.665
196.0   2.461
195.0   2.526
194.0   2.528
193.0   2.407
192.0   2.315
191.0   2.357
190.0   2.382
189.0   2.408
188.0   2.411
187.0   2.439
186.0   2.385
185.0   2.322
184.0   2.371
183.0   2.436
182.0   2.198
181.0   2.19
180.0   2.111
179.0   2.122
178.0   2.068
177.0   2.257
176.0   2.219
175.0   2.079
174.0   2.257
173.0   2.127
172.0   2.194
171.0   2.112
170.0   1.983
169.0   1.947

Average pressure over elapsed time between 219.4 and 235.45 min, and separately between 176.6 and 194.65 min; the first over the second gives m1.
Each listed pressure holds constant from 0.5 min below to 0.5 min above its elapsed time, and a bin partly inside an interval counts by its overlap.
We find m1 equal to 1.17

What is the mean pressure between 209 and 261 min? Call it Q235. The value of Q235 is 2.71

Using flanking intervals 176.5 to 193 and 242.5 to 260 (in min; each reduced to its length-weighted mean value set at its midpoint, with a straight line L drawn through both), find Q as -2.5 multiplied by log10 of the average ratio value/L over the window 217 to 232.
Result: -0.13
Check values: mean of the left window 2.3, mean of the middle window 2.79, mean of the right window 2.59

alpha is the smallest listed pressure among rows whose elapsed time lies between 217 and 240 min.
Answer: 2.42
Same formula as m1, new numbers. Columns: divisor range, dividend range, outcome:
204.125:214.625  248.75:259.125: 0.90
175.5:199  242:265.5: 1.10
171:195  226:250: 1.15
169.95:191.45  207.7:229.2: 1.28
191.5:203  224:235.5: 1.03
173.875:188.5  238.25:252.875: 1.14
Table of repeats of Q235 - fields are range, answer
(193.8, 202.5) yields 2.65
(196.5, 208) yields 2.75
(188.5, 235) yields 2.73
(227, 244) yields 2.66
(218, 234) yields 2.75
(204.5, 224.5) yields 2.88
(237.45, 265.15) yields 2.61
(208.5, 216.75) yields 2.95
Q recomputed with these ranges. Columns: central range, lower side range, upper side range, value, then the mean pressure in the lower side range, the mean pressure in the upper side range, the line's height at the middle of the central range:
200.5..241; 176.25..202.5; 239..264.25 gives -0.111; 2.42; 2.6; 2.51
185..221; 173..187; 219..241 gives -0.103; 2.24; 2.71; 2.45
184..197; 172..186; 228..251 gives -0.059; 2.22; 2.6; 2.29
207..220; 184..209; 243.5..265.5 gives -0.130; 2.59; 2.59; 2.59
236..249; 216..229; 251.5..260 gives 0.050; 2.82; 2.67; 2.73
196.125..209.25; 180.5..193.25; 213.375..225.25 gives -0.063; 2.35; 2.86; 2.6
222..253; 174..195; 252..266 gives -0.031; 2.3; 2.67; 2.56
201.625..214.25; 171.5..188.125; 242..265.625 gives -0.201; 2.24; 2.6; 2.38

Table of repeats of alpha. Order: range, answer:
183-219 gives 2.315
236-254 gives 2.333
